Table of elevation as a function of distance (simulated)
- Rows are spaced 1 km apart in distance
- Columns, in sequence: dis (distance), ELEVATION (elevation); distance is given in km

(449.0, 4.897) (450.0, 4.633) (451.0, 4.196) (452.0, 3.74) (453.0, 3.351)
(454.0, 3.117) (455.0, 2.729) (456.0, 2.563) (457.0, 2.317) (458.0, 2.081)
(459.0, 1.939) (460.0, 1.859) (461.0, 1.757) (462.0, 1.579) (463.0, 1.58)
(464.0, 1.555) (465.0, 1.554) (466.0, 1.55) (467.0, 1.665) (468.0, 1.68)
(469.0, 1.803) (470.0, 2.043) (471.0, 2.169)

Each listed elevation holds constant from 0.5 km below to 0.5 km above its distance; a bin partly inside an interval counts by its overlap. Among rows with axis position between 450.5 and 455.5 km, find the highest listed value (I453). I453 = 4.196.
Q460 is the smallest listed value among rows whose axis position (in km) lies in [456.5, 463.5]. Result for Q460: 1.579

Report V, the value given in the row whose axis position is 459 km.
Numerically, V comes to 1.939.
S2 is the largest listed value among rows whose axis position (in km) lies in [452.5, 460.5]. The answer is 3.351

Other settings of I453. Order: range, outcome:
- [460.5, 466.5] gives 1.757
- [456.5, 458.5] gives 2.317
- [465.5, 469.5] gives 1.803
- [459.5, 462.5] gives 1.859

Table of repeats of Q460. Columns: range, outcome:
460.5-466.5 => 1.55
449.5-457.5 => 2.317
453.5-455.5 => 2.729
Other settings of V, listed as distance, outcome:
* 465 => 1.554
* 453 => 3.351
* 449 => 4.897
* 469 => 1.803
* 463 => 1.58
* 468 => 1.68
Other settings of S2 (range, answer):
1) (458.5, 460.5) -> 1.939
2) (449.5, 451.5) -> 4.633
